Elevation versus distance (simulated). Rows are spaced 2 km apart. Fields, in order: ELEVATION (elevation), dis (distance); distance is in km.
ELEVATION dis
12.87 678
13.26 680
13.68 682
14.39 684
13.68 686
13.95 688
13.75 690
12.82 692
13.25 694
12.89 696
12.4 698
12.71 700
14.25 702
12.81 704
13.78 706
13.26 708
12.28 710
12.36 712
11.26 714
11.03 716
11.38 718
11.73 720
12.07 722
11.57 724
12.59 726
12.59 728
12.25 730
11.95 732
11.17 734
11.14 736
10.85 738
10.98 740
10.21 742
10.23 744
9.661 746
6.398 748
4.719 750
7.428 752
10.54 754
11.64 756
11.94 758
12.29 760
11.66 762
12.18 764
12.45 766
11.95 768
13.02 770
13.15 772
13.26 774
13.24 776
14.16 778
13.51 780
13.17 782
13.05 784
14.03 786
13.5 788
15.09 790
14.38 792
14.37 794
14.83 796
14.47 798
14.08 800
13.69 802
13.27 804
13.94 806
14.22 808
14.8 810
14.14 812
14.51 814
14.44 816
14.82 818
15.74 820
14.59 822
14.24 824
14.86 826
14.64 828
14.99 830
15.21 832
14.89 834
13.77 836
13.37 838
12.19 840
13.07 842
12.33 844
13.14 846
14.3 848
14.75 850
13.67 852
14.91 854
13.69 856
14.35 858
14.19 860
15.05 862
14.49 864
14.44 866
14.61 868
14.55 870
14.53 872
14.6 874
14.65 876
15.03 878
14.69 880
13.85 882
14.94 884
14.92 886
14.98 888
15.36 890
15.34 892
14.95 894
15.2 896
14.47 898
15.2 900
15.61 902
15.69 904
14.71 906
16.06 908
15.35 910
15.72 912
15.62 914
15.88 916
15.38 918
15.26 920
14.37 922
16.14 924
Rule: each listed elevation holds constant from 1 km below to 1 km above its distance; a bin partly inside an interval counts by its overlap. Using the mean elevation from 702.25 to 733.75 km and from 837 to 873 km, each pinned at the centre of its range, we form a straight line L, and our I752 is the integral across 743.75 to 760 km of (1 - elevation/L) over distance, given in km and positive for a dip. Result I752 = 4.4 km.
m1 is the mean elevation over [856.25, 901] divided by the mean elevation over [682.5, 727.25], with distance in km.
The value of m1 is 1.16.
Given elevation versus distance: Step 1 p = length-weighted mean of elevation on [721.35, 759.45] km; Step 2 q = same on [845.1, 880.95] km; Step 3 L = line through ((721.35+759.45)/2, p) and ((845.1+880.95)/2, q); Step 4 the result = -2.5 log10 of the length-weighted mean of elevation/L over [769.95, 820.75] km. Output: -0.15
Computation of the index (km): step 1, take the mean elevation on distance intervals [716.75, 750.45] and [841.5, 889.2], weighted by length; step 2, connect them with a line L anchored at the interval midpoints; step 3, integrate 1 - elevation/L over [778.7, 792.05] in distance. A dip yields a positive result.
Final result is -1.8 km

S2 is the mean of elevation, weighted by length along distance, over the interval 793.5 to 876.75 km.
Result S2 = 14.3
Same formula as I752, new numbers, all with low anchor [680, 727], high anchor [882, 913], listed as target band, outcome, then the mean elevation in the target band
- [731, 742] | 1.72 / 11.1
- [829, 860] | 1.31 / 13.9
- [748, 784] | 5.07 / 11.7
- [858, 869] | 0.17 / 14.5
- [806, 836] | -0.89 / 14.7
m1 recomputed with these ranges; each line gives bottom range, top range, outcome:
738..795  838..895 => 1.21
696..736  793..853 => 1.16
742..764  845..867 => 1.46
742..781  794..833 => 1.29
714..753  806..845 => 1.35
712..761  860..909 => 1.38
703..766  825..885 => 1.28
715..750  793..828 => 1.33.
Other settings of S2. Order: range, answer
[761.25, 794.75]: 13.3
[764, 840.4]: 14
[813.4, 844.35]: 14.3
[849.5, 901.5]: 14.7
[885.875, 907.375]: 15.2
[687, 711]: 13.2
